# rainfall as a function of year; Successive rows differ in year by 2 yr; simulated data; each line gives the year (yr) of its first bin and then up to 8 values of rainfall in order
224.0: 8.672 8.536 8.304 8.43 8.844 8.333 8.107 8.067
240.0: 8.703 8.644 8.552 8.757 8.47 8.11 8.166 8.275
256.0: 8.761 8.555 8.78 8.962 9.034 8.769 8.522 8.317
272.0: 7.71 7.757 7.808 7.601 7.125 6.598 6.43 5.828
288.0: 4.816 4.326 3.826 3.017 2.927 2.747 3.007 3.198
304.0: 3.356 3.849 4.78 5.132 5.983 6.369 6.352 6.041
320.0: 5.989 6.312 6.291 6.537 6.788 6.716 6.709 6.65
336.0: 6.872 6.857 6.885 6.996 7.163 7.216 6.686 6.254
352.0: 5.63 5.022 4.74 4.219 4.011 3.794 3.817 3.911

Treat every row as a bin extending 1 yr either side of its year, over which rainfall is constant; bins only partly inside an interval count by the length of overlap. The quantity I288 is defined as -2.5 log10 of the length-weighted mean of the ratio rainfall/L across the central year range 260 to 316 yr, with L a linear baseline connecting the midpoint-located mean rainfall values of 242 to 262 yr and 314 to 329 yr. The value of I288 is 0.258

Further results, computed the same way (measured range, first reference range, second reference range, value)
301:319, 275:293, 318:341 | 0.260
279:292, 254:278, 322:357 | 0.356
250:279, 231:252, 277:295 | -0.207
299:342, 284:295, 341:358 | -0.074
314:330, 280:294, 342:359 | -0.131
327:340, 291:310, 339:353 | -0.167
